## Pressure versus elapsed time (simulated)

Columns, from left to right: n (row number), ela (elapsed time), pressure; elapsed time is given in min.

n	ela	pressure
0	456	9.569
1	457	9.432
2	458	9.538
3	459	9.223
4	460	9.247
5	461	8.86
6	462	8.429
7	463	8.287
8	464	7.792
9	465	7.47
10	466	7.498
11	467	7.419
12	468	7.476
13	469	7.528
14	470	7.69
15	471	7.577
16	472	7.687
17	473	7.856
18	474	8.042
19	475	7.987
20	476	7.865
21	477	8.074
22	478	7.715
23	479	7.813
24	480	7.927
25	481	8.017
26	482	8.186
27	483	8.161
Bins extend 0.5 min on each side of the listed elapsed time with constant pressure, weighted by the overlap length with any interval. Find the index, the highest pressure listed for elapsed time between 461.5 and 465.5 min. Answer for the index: 8.429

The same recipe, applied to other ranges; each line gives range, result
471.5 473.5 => 7.856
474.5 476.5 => 7.987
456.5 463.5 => 9.538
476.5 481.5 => 8.074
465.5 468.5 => 7.498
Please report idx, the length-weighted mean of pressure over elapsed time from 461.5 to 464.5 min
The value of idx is 8.17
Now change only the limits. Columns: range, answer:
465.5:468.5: 7.46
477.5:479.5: 7.76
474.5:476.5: 7.93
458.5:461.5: 9.11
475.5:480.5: 7.88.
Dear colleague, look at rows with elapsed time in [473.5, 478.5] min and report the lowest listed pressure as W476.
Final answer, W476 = 7.715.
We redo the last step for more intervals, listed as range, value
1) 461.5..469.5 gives 7.419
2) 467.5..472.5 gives 7.476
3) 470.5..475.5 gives 7.577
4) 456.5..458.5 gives 9.432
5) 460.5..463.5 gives 8.287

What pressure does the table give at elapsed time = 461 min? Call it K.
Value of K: 8.86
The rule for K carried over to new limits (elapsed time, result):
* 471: 7.577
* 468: 7.476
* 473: 7.856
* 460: 9.247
